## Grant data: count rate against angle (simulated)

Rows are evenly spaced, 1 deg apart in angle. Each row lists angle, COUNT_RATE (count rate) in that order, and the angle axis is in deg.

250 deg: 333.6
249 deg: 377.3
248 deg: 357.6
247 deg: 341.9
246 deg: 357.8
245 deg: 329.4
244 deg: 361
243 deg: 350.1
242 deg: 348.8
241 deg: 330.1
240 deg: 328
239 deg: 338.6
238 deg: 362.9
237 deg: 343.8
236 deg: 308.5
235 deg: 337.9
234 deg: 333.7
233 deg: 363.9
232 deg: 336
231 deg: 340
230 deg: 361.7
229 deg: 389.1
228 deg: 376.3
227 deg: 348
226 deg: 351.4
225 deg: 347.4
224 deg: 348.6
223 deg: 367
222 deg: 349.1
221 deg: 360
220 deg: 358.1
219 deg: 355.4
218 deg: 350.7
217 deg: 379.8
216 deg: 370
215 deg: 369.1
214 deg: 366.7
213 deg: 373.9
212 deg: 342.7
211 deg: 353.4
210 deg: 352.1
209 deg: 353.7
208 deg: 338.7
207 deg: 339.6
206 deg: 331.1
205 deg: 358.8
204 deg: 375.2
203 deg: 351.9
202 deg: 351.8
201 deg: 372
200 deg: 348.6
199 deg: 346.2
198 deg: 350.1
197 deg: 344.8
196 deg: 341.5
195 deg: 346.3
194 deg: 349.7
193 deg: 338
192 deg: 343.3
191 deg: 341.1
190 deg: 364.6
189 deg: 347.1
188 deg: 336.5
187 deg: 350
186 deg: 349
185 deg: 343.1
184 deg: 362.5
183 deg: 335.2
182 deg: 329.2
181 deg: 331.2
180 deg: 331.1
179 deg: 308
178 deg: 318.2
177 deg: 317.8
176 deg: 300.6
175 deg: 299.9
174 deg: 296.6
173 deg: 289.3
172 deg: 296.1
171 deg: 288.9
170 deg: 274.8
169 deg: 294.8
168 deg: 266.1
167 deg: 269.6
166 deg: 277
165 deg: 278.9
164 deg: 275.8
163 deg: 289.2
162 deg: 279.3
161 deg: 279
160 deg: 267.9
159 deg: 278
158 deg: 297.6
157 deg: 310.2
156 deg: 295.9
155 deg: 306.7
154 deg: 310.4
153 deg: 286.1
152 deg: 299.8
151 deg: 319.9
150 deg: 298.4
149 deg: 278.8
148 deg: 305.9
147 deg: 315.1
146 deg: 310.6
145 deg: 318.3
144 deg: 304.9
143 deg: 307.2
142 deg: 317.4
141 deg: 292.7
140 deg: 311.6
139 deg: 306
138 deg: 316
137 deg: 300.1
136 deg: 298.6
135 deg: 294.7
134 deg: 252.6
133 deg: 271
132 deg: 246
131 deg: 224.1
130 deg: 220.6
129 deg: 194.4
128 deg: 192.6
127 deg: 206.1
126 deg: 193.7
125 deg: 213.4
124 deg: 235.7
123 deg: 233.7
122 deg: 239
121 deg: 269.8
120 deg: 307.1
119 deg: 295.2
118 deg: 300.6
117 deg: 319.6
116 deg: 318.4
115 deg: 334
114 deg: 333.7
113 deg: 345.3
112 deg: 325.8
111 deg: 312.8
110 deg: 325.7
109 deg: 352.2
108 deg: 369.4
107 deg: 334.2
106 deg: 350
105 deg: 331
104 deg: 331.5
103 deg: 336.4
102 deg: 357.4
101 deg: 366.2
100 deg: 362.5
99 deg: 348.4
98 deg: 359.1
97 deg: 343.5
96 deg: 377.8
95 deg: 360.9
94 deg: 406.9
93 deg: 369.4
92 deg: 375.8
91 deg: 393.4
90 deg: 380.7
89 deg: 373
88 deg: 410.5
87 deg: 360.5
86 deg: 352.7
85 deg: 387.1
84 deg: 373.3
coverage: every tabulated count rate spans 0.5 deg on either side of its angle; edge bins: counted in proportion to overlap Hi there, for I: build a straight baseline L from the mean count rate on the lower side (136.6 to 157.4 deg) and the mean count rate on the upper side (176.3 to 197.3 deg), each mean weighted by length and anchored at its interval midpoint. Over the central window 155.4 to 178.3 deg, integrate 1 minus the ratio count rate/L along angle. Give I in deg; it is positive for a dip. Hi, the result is 2.4 deg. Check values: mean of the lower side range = 305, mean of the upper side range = 339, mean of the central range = 289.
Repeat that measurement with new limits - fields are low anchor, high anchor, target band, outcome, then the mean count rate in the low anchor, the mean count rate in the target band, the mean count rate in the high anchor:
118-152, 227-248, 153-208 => -2.36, 273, 320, 347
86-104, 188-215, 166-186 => 2.63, 368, 308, 351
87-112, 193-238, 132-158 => 4.12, 359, 300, 353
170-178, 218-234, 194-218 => -1.50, 298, 355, 356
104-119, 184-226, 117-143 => 5.59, 331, 263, 353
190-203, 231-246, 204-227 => -0.68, 349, 356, 341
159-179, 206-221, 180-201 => -1.60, 288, 345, 357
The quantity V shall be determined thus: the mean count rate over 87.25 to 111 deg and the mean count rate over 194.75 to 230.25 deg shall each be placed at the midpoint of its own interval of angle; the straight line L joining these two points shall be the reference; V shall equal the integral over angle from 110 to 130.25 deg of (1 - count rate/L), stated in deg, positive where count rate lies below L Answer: 5.0 deg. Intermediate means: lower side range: 361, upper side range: 356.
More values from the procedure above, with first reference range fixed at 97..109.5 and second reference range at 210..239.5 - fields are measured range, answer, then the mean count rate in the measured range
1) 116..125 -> 2.0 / 274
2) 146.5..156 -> 1.3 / 302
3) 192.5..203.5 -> 0.1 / 349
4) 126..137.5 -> 3.5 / 243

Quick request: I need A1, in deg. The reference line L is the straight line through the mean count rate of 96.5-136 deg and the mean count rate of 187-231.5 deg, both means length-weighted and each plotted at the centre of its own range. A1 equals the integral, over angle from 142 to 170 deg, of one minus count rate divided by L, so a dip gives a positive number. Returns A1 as 2.4 deg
